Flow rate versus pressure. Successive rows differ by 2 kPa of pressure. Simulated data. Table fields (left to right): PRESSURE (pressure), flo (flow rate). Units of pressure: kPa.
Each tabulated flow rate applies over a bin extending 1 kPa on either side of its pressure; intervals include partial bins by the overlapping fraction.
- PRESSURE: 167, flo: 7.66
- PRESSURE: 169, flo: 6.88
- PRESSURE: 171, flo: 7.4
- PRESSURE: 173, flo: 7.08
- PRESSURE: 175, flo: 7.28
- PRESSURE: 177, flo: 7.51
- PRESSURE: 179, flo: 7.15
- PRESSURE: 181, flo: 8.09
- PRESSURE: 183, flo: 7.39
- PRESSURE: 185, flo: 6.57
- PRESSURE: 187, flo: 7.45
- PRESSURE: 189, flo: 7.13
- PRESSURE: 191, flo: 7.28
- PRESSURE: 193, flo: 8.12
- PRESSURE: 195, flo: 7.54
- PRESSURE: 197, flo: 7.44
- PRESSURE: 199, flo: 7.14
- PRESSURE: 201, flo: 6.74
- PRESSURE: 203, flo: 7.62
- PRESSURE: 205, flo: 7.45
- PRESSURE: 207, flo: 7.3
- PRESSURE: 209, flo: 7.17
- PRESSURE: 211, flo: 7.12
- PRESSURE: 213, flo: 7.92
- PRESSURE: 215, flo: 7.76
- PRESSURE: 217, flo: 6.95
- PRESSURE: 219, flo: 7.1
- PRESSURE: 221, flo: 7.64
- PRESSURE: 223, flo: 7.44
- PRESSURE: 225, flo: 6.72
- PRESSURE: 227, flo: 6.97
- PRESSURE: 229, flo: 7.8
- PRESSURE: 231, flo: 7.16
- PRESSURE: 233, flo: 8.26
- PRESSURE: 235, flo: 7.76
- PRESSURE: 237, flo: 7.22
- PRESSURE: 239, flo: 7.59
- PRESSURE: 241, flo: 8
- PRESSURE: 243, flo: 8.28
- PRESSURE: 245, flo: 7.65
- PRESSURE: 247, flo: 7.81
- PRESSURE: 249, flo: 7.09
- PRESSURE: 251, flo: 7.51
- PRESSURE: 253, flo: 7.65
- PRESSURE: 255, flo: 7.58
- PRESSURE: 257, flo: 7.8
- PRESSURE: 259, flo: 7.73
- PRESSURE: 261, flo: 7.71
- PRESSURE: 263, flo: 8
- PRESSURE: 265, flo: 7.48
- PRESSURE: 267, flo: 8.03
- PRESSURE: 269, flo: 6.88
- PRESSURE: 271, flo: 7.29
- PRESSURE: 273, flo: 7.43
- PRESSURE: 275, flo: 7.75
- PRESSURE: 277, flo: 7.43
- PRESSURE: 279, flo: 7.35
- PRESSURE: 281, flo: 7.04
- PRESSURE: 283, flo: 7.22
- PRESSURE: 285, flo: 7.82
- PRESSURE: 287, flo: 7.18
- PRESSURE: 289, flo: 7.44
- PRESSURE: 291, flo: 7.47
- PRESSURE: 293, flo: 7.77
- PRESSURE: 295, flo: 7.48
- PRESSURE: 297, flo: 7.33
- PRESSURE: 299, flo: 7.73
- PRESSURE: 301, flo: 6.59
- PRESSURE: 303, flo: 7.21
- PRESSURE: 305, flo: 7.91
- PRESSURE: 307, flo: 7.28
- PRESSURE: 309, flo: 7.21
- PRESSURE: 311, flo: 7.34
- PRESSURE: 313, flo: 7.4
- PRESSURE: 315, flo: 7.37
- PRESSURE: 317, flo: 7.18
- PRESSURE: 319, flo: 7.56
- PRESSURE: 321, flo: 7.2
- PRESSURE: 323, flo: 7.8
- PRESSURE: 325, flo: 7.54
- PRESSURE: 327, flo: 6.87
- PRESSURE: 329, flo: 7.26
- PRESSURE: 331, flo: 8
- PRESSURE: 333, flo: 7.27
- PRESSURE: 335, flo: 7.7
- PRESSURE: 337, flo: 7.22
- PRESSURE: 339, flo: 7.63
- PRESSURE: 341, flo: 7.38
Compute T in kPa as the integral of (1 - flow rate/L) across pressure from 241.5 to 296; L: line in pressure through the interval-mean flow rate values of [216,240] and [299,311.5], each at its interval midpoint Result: -1.6 kPa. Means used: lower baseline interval 7.38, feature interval 7.55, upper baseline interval 7.29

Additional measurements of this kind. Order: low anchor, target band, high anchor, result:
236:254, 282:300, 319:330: 0.0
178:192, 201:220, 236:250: 0.3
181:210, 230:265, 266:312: -1.5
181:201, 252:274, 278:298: -0.6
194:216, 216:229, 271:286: 0.4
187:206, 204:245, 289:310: -0.5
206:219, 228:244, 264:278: -0.8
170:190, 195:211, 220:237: 0.2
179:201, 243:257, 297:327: -0.5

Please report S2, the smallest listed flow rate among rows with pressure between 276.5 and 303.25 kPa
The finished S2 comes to 6.59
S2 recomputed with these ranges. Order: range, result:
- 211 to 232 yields 6.72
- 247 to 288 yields 6.88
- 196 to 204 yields 6.74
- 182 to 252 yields 6.57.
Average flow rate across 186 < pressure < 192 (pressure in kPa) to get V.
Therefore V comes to 7.29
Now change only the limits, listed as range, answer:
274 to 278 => 7.59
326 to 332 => 7.38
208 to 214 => 7.4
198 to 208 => 7.25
